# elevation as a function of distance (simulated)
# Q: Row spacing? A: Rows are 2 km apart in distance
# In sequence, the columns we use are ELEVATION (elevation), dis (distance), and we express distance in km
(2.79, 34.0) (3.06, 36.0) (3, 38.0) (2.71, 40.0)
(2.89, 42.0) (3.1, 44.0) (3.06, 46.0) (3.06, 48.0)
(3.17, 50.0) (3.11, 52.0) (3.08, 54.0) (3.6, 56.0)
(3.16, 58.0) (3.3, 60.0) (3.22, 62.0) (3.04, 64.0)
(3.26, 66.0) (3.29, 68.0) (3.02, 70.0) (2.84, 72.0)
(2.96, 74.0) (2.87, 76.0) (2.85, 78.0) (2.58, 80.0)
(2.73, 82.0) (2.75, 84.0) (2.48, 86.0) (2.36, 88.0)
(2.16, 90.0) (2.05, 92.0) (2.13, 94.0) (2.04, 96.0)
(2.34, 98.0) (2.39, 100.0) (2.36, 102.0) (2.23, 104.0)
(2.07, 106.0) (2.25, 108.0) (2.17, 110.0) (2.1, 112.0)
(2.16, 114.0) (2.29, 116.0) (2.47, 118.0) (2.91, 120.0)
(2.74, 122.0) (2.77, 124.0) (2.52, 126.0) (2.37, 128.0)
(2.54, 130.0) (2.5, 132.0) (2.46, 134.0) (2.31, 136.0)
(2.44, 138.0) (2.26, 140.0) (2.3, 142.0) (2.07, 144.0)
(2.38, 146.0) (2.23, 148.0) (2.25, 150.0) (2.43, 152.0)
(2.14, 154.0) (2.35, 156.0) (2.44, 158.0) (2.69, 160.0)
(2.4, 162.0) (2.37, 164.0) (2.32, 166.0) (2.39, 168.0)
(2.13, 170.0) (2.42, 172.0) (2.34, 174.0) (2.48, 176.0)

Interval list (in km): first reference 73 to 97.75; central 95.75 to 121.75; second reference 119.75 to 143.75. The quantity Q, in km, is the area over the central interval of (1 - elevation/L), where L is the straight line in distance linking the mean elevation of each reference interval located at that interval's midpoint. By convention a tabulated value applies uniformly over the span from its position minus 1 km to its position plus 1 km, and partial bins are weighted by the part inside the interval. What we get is 1.8 km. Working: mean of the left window 2.49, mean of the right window 2.48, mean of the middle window 2.31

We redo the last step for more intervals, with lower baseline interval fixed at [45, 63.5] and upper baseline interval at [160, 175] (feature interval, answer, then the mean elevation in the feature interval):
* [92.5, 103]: 2.3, 2.24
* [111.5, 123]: 1.1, 2.46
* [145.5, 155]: 0.8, 2.28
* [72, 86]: 1.1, 2.77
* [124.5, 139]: 0.9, 2.46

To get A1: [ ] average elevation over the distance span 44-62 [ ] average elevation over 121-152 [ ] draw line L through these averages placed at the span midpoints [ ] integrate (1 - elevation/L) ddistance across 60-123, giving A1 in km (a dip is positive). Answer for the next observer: 6.1 km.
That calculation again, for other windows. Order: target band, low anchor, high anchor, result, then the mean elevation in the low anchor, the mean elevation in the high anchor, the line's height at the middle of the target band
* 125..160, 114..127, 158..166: 2.2 km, 2.58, 2.46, 2.52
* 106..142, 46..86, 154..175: 3.1 km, 3.03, 2.37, 2.64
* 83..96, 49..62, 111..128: 2.5 km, 3.24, 2.49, 2.84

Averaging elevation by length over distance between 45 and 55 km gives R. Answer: 3.1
